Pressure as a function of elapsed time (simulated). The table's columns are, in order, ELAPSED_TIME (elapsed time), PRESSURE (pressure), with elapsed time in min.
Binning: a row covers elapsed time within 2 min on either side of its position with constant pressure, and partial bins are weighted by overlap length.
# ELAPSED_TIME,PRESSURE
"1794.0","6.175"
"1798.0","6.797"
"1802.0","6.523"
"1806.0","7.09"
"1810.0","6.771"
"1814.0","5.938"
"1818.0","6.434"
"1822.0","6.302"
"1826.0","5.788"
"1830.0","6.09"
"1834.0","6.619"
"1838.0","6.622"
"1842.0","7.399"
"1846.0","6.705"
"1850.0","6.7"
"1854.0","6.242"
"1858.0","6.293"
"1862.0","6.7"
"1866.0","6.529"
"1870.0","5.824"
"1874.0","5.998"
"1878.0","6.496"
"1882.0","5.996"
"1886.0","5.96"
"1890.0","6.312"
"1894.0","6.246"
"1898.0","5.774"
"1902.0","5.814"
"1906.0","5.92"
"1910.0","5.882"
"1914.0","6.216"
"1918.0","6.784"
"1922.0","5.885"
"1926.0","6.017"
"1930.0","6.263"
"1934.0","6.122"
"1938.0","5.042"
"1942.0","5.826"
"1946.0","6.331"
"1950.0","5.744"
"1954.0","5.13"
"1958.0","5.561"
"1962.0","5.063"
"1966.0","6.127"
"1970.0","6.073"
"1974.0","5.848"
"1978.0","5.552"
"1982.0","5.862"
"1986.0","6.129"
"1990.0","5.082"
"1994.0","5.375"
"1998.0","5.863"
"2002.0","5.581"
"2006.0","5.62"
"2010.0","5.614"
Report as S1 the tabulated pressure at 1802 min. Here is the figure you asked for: 6.523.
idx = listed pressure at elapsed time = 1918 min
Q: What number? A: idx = 6.784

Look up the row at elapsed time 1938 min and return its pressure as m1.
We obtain 5.042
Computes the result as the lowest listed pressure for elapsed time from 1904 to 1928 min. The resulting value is 5.882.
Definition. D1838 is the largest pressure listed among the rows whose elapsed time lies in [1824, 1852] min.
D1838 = 7.399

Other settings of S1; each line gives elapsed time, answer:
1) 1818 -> 6.434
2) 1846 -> 6.705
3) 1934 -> 6.122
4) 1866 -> 6.529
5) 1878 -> 6.496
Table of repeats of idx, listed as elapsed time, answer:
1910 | 5.882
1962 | 5.063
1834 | 6.619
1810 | 6.771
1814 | 5.938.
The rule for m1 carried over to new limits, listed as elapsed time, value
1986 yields 6.129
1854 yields 6.242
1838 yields 6.622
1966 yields 6.127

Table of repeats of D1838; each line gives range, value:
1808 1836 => 6.771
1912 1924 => 6.784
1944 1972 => 6.331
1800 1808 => 7.09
